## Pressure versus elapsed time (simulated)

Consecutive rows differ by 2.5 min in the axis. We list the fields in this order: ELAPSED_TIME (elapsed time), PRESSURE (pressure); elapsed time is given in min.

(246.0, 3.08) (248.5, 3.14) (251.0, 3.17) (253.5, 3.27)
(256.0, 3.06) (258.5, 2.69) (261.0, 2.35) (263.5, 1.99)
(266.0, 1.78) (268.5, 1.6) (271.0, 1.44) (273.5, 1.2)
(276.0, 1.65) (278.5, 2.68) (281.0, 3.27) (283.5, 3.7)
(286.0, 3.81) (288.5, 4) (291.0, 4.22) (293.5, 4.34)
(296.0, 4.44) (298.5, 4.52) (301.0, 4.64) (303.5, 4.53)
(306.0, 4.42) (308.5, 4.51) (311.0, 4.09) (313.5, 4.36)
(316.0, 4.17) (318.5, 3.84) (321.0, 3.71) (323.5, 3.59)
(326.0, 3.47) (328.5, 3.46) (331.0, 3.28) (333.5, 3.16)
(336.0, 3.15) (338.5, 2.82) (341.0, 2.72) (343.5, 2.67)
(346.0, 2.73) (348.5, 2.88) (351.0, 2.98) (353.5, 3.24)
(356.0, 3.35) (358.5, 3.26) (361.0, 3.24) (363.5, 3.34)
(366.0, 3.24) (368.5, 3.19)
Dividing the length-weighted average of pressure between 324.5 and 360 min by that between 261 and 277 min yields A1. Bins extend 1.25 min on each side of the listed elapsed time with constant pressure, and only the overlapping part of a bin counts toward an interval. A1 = 1.85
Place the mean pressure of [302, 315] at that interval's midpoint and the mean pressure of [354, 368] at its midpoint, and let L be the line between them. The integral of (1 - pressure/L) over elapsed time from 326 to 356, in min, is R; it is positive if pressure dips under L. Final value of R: 5.3 min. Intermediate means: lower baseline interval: 4.38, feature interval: 3.04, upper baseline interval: 3.28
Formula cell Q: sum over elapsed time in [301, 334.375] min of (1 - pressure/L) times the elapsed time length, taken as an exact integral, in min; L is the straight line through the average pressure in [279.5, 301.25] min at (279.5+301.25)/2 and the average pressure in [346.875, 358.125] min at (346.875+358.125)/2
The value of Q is -2.5 min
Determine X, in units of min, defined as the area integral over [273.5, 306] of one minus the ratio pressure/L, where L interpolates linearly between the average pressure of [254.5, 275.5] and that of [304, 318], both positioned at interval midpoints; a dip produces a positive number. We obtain -4.4 min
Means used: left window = 2.02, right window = 4.3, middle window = 3.74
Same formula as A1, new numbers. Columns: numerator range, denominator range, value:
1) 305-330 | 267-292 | 1.45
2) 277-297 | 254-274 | 1.80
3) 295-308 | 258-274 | 2.43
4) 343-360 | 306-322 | 0.73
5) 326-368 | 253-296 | 1.11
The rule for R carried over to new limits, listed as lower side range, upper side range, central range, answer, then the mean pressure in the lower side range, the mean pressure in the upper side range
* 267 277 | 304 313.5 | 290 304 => -4.2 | 1.48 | 4.36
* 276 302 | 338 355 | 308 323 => -2.9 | 3.84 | 2.87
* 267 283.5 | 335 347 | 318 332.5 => -4.9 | 2.1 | 2.81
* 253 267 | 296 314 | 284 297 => -1.1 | 2.5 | 4.44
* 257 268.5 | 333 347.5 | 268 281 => 2.3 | 2.16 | 2.86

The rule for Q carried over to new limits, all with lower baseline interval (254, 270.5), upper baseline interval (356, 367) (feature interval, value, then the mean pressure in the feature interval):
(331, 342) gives 0.1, 3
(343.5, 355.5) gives 0.8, 2.95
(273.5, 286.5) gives -1.9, 2.8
